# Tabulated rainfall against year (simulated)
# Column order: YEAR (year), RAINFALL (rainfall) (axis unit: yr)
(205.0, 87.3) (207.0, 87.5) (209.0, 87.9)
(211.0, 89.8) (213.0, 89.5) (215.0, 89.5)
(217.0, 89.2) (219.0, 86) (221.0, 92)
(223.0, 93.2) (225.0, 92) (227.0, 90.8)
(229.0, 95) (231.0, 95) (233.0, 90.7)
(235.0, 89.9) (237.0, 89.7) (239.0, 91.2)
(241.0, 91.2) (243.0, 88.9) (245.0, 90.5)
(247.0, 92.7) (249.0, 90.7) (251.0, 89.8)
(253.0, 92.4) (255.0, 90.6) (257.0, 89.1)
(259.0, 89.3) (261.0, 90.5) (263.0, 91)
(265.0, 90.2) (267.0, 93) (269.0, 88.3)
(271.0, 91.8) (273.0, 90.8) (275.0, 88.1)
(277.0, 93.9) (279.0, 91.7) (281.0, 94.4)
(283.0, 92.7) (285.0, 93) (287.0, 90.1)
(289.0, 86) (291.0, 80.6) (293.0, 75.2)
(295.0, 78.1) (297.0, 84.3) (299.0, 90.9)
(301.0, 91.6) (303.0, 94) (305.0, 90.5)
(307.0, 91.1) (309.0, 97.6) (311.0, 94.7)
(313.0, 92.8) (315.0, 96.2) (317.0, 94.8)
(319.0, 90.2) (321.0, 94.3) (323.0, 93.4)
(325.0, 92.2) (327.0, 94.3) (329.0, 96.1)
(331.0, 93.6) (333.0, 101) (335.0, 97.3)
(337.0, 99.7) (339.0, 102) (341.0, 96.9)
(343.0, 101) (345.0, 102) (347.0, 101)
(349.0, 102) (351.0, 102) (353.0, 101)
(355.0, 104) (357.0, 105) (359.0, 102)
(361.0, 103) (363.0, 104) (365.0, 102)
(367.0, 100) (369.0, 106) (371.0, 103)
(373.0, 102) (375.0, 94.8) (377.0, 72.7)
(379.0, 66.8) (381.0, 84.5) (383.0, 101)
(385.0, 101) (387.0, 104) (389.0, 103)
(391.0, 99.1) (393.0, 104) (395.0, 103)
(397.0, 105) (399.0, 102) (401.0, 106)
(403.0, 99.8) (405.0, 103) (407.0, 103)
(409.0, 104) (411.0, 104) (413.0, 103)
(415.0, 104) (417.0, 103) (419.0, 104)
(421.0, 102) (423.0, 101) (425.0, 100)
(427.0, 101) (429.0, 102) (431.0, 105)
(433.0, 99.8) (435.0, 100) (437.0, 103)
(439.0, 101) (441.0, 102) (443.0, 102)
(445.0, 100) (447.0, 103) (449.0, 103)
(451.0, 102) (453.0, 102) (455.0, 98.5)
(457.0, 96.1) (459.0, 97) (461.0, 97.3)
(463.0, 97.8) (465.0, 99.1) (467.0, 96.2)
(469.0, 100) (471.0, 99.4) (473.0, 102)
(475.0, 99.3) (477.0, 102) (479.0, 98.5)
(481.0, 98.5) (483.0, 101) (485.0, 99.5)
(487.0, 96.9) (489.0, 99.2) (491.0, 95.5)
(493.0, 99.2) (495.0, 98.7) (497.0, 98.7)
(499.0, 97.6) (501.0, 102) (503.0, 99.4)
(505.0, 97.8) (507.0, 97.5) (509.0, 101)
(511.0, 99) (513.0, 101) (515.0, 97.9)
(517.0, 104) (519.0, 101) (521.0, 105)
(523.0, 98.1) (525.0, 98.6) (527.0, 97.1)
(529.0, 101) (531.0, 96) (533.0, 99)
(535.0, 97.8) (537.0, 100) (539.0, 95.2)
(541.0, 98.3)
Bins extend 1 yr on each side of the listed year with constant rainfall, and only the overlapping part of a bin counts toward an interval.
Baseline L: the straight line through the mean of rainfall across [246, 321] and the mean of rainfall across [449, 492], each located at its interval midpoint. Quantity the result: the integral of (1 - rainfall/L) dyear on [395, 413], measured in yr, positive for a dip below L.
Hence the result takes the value -1.38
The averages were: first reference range 90.4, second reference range 99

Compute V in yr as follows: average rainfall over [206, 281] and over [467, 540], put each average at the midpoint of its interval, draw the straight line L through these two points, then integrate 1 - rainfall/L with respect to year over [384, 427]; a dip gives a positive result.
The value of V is -3.0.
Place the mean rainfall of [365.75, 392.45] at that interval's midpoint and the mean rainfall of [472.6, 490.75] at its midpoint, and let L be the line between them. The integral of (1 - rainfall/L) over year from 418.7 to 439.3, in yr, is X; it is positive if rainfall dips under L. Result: -0.9 yr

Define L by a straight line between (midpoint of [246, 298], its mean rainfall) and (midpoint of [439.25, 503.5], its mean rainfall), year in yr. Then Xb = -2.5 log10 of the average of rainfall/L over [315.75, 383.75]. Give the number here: -0.05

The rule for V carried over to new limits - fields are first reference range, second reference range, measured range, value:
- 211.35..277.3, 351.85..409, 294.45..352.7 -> 0.4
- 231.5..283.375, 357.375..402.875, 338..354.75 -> -0.8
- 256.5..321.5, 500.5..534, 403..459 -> -3.3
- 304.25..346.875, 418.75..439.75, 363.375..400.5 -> 0.5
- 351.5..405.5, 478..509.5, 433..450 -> -0.4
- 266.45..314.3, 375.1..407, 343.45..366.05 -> -1.9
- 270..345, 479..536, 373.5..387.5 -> 0.8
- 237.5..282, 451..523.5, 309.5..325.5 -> -0.1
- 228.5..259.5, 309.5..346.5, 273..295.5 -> 1.3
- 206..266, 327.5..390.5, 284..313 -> 1.9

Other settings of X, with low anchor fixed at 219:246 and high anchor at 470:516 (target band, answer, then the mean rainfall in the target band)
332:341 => -0.5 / 99.7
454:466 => 0.1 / 97.6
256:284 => 0.4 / 91.1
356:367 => -0.9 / 103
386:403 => -1.2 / 103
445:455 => -0.4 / 102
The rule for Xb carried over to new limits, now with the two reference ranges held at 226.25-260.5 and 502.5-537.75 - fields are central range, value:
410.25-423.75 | -0.073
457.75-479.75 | -0.011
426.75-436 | -0.053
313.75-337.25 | -0.018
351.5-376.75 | -0.073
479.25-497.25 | 0.000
